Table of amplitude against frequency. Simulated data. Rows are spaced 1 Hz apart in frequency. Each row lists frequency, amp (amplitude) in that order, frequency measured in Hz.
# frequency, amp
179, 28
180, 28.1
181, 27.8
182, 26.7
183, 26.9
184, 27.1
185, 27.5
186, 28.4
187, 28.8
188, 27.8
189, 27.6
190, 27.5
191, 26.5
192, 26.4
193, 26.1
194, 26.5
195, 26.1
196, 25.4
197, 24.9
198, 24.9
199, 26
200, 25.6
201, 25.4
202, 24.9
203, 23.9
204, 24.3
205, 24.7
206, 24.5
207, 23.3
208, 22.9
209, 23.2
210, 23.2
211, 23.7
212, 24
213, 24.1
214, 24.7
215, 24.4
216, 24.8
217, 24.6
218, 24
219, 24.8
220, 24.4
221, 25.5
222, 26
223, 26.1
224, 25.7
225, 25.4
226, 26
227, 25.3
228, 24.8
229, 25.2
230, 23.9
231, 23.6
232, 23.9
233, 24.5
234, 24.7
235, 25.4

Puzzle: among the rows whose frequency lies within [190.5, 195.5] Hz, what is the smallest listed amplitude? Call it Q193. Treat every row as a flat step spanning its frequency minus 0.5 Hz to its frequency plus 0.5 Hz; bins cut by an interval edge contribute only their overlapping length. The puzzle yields 26.1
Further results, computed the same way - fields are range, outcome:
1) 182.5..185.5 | 26.9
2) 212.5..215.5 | 24.1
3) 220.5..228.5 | 24.8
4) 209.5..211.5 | 23.2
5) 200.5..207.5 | 23.3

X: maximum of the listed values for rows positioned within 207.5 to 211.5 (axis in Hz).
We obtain 23.7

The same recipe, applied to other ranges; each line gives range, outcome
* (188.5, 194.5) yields 27.6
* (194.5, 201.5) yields 26.1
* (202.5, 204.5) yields 24.3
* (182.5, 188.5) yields 28.8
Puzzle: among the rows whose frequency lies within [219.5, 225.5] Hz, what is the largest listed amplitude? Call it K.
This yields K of 26.1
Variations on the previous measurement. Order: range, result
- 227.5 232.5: 25.2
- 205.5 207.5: 24.5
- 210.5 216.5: 24.8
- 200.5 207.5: 25.4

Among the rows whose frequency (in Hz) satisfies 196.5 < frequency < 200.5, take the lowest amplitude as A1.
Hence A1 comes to 24.9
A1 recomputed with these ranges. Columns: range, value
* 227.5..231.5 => 23.6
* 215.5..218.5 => 24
